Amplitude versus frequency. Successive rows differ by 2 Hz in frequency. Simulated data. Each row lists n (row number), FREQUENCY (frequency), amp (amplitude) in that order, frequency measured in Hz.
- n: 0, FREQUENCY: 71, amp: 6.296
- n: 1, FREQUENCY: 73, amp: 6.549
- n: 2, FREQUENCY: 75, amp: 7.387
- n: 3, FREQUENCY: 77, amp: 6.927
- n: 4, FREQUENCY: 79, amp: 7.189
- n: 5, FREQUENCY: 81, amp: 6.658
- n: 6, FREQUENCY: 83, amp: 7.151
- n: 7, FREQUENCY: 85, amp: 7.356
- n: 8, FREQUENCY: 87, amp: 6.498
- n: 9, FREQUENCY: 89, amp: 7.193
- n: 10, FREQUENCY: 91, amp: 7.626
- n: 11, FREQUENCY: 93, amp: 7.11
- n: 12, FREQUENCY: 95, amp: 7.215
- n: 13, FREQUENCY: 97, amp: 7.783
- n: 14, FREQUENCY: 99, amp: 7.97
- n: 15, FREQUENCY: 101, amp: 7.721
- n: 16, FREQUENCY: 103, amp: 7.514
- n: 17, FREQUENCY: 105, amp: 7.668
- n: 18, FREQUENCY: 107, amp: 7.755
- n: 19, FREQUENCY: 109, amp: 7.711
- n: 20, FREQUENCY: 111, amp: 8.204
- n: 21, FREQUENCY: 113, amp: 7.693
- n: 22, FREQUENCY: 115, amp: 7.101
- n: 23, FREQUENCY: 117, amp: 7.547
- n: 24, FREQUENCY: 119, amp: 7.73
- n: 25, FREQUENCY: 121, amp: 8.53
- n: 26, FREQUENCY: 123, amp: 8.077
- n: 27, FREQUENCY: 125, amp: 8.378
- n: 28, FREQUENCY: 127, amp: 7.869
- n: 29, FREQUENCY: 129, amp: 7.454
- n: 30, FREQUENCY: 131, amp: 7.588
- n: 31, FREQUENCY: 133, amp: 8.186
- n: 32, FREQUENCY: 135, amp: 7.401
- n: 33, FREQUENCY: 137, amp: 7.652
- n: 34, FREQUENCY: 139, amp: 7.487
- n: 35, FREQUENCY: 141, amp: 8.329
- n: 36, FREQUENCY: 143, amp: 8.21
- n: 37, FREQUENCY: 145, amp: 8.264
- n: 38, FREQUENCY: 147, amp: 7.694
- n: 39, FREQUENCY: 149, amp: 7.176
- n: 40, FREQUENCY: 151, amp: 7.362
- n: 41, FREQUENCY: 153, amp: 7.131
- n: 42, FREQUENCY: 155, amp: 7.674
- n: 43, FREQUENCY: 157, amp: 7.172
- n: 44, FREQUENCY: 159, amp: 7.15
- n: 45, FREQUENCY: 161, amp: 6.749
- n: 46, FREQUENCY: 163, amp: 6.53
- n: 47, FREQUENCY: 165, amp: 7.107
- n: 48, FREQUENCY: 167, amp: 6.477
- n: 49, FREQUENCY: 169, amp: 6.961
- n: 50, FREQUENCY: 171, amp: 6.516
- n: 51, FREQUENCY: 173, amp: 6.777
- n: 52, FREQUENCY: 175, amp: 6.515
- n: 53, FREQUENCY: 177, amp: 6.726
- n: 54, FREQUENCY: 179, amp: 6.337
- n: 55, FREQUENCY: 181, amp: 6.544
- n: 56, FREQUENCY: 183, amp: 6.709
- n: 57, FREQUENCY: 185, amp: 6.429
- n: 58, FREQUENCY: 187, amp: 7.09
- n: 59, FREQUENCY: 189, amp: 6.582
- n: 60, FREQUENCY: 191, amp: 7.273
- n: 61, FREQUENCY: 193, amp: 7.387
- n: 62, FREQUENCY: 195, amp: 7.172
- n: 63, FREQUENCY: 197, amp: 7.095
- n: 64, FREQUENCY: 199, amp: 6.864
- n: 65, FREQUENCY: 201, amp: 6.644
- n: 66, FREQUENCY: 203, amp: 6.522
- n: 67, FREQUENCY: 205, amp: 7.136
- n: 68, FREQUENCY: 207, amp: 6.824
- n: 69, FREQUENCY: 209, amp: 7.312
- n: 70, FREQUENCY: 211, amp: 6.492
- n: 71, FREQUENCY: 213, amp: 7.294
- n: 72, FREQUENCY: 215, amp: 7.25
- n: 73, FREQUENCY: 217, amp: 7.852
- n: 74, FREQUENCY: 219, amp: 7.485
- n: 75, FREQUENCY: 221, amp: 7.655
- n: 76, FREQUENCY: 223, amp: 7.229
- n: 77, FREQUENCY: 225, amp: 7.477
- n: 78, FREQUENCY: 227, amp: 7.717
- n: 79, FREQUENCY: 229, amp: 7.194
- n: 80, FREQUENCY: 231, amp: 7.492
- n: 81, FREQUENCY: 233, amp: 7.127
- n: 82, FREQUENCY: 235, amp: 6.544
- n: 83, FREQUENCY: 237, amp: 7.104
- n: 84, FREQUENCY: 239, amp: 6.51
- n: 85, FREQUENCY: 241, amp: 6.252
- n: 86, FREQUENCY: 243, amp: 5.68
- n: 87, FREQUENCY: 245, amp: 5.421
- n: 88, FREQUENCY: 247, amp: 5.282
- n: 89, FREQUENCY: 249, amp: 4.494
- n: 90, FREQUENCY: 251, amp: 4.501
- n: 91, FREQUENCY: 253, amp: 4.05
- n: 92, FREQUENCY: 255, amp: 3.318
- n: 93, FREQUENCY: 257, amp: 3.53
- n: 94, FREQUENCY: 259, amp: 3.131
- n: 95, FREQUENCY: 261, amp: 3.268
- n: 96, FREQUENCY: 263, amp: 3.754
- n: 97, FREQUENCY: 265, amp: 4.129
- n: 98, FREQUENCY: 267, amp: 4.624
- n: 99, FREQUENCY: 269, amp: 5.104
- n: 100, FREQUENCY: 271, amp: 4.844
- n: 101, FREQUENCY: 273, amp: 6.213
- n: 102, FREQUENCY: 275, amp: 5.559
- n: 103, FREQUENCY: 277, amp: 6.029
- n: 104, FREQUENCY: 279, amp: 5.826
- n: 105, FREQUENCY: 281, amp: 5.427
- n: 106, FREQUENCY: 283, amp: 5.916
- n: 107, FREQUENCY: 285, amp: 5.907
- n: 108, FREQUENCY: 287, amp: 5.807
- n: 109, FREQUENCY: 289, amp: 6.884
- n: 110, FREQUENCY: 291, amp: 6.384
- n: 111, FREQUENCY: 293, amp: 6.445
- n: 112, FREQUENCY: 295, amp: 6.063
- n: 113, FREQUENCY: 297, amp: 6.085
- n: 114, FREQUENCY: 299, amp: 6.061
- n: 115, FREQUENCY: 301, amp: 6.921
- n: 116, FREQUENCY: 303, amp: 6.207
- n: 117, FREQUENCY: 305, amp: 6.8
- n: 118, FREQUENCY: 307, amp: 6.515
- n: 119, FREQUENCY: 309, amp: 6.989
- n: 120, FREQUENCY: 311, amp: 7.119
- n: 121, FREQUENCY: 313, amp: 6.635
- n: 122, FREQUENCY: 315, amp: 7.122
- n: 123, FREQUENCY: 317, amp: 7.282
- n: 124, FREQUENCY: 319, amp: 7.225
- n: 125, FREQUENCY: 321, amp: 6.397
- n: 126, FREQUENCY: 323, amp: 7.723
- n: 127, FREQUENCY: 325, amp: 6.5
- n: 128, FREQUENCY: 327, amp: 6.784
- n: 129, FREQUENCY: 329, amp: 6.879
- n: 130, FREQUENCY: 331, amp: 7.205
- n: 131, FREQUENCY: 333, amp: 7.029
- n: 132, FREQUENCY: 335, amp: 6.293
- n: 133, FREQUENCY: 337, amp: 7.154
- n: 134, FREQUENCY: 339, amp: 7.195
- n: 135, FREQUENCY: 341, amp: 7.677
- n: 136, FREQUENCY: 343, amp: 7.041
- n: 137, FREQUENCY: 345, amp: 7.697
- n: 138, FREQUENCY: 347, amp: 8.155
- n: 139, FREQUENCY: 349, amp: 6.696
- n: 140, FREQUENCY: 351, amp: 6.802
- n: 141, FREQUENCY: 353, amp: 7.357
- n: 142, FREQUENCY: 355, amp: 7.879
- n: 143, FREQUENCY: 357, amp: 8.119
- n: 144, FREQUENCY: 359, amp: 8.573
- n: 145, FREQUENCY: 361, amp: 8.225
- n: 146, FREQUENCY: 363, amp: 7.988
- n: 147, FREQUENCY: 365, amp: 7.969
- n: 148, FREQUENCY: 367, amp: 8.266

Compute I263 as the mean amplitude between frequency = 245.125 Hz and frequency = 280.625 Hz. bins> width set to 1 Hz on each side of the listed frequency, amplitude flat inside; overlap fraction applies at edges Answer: 4.6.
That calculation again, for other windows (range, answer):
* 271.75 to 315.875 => 6.3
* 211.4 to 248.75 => 6.86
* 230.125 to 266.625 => 5.07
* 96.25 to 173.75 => 7.55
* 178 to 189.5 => 6.62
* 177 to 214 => 6.87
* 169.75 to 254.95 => 6.64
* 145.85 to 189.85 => 6.89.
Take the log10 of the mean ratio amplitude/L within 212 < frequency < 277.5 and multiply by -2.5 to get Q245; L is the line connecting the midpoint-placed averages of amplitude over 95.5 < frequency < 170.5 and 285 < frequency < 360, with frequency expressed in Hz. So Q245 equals 0.240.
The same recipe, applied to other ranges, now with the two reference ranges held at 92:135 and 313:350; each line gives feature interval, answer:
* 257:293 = 0.36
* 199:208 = 0.10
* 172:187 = 0.14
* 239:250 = 0.31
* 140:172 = 0.05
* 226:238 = 0.03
